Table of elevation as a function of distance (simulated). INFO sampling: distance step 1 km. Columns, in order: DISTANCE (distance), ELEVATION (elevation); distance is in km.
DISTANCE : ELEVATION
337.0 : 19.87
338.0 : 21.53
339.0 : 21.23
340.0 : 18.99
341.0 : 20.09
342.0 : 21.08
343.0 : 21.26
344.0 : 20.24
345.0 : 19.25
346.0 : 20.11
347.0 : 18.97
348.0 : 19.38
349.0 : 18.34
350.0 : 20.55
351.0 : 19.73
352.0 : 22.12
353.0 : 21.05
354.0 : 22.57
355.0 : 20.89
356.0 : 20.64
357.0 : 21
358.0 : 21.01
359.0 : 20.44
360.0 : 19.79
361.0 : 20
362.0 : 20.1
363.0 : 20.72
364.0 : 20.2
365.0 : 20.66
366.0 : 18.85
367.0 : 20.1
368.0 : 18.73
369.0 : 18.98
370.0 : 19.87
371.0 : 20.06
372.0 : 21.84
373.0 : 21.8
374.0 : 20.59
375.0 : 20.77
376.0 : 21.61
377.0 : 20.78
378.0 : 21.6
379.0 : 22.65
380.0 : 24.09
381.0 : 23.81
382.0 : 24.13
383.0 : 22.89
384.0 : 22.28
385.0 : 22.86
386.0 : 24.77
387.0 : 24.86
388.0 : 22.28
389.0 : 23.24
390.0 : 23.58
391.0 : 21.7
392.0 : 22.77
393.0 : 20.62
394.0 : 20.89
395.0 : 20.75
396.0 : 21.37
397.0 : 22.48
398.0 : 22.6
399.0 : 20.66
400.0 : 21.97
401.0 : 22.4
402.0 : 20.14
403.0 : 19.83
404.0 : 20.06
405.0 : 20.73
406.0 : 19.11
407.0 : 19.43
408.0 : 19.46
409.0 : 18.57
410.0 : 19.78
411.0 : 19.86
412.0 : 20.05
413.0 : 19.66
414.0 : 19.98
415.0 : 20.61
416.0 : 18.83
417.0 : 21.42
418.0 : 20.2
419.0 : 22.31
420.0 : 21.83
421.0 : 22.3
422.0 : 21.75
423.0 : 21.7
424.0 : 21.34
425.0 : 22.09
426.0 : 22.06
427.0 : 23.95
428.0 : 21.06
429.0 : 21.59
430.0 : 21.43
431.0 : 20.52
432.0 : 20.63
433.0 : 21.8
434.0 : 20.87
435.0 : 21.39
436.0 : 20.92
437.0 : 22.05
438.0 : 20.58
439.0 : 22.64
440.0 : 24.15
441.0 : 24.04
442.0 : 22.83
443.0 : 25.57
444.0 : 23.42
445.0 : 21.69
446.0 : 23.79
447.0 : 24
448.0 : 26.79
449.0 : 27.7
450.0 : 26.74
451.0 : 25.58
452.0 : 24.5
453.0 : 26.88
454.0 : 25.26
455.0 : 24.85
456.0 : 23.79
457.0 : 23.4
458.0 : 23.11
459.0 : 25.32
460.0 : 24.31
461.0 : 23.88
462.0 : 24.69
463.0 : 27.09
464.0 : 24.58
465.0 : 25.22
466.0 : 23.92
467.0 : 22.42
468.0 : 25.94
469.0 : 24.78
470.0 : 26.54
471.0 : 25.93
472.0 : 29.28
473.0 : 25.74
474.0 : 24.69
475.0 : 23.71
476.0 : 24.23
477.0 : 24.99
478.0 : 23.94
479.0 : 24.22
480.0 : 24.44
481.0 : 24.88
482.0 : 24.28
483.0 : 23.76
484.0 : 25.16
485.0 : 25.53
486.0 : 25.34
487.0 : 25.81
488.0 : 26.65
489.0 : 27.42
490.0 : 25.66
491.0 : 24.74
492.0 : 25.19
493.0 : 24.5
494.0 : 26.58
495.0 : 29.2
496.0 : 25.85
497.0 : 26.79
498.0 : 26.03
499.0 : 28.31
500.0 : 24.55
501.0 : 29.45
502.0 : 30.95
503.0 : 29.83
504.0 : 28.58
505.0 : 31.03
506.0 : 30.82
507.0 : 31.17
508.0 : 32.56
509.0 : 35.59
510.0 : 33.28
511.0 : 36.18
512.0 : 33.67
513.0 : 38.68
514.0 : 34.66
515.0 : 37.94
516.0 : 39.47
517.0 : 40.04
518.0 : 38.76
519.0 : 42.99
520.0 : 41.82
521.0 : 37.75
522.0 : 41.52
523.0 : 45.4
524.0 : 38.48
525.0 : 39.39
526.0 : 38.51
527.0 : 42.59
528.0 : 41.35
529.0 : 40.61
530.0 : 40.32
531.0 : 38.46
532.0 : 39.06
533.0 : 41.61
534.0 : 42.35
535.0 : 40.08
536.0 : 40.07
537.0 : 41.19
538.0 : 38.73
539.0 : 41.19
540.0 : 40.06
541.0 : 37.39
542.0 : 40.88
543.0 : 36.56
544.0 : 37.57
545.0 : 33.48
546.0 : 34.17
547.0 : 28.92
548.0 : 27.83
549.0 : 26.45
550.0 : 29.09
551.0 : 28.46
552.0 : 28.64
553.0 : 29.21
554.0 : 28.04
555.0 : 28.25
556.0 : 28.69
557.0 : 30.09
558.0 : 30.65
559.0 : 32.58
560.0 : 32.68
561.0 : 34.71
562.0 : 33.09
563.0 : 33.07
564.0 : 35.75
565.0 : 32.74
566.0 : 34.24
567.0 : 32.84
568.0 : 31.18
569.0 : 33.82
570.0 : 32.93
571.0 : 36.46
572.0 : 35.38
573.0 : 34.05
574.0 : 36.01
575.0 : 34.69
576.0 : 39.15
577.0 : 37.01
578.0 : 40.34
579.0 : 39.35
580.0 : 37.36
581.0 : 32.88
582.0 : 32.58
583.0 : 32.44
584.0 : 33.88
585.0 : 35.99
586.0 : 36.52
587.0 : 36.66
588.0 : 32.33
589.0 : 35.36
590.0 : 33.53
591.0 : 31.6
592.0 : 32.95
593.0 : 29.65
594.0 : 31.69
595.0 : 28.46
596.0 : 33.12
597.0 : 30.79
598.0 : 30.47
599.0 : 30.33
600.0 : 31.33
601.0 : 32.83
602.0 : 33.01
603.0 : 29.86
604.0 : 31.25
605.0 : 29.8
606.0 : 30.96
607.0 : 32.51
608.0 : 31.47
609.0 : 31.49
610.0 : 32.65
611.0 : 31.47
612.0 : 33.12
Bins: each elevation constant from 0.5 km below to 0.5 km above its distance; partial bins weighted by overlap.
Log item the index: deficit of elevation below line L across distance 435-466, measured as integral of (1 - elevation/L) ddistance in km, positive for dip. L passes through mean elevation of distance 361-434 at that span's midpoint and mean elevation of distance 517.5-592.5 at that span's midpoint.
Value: 2.2 km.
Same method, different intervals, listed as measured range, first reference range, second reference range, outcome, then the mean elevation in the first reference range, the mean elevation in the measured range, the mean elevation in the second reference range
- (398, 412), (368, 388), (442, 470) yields 1.7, 22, 20.2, 24.8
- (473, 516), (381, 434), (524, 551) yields 5.4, 21.4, 28.2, 37.5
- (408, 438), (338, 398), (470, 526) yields 4.8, 21.2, 21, 30.4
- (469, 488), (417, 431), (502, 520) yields 3.1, 21.8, 25.2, 35.1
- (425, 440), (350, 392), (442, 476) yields 1.4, 21.5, 21.6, 25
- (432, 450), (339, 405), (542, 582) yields 1.6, 21.1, 23.2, 33.1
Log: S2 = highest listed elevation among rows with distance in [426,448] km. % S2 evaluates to 26.79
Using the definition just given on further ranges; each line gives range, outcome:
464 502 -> 30.95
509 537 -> 45.4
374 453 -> 27.7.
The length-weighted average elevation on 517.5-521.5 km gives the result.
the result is 40.3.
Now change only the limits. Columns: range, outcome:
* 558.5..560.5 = 32.6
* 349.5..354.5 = 21.2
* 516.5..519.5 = 40.6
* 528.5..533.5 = 40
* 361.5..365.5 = 20.4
